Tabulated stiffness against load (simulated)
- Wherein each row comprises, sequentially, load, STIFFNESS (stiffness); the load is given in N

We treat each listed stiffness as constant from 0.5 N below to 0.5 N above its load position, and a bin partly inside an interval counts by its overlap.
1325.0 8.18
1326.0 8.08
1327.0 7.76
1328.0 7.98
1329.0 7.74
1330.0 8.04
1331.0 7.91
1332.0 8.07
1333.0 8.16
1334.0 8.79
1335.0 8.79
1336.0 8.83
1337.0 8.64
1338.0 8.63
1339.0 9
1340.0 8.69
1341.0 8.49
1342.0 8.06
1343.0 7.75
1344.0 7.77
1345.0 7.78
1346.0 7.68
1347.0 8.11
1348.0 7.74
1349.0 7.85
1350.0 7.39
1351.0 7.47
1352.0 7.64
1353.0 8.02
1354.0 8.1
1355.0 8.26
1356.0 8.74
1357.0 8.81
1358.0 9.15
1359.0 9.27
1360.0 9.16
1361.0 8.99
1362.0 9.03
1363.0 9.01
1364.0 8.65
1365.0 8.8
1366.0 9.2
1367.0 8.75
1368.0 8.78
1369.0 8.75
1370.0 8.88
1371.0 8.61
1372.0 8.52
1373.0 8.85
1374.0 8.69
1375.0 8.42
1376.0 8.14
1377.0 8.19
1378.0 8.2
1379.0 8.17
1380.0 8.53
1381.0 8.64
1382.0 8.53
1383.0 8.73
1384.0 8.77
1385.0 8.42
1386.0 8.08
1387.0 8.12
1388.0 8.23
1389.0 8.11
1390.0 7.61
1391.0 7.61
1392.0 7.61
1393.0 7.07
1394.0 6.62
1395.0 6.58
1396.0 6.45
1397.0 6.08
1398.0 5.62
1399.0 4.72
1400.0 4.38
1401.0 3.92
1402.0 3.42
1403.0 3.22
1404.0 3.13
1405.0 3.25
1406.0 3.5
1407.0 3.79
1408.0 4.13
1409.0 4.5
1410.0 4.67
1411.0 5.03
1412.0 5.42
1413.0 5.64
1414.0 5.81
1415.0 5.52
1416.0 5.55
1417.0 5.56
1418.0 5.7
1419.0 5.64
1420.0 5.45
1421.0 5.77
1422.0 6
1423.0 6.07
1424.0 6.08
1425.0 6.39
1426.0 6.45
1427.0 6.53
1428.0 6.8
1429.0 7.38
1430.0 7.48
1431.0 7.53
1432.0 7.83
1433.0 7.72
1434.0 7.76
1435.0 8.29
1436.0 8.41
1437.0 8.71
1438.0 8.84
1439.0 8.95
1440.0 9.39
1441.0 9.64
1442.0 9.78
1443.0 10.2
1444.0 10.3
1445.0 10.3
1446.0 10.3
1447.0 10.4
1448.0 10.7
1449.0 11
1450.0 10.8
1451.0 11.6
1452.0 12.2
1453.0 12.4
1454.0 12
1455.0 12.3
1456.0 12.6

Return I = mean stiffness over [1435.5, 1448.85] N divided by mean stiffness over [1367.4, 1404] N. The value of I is 1.32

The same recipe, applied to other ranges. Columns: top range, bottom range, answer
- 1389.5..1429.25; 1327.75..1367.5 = 0.66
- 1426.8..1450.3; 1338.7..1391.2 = 1.07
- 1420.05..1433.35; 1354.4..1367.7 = 0.75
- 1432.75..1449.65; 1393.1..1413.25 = 2.00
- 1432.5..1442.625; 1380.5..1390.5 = 1.05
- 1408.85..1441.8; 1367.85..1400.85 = 0.88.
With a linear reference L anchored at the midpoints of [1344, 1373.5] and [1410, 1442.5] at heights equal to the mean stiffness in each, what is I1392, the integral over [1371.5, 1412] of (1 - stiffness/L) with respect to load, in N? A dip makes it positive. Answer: 6.2 N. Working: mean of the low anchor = 8.47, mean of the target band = 6.59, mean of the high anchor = 6.94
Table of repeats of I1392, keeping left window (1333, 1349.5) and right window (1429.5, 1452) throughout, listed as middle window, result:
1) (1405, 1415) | 4.84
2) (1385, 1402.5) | 4.60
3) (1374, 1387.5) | 0.53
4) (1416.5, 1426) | 3.43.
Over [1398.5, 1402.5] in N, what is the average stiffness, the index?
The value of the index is 4.11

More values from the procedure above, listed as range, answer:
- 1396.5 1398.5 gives 5.85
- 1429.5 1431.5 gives 7.51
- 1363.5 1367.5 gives 8.85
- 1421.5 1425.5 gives 6.13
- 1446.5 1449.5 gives 10.7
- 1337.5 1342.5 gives 8.57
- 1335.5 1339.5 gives 8.78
